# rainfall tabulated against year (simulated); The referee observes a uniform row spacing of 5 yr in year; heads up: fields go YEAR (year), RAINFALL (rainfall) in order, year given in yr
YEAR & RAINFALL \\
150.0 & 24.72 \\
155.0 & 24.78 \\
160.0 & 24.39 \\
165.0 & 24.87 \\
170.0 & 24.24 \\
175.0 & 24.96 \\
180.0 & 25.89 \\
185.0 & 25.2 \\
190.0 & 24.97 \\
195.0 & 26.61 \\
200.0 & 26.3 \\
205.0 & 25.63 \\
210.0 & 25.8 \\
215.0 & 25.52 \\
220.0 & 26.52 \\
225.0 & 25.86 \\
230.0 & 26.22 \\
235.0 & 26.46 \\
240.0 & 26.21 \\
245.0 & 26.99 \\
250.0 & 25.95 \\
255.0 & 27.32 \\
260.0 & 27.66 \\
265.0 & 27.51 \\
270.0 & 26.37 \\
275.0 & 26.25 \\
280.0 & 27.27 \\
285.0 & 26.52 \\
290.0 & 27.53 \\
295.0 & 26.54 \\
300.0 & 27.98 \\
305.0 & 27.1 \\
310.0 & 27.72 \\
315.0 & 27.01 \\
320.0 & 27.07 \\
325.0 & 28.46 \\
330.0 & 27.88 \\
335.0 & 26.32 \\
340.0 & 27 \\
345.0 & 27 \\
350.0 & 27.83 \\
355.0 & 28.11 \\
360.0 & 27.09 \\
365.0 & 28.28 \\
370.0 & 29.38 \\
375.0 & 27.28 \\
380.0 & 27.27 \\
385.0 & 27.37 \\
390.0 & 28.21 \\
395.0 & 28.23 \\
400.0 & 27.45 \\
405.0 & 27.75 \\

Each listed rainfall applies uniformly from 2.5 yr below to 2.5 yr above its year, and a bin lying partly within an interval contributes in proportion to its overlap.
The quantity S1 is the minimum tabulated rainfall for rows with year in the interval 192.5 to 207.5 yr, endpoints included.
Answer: 25.63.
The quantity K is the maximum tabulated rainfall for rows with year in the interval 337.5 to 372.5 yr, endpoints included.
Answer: 29.38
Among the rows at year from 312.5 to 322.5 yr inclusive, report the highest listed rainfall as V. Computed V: 27.07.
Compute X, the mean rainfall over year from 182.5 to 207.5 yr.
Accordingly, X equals 25.7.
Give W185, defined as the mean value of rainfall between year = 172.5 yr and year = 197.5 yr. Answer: 25.5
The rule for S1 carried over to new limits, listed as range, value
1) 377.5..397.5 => 27.27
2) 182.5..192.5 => 24.97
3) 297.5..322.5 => 27.01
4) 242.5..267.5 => 25.95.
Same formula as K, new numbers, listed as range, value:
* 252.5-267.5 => 27.66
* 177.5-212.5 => 26.61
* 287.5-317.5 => 27.98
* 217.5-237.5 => 26.52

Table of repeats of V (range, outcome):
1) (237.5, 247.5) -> 26.99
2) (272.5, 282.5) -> 27.27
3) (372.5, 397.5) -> 28.23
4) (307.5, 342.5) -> 28.46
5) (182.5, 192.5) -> 25.2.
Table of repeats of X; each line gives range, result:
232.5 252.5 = 26.4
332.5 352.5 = 27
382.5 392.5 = 27.8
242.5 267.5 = 27.1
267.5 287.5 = 26.6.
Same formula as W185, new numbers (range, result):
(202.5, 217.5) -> 25.6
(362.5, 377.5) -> 28.3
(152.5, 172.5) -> 24.6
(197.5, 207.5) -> 26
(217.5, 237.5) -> 26.3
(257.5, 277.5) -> 26.9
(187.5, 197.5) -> 25.8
